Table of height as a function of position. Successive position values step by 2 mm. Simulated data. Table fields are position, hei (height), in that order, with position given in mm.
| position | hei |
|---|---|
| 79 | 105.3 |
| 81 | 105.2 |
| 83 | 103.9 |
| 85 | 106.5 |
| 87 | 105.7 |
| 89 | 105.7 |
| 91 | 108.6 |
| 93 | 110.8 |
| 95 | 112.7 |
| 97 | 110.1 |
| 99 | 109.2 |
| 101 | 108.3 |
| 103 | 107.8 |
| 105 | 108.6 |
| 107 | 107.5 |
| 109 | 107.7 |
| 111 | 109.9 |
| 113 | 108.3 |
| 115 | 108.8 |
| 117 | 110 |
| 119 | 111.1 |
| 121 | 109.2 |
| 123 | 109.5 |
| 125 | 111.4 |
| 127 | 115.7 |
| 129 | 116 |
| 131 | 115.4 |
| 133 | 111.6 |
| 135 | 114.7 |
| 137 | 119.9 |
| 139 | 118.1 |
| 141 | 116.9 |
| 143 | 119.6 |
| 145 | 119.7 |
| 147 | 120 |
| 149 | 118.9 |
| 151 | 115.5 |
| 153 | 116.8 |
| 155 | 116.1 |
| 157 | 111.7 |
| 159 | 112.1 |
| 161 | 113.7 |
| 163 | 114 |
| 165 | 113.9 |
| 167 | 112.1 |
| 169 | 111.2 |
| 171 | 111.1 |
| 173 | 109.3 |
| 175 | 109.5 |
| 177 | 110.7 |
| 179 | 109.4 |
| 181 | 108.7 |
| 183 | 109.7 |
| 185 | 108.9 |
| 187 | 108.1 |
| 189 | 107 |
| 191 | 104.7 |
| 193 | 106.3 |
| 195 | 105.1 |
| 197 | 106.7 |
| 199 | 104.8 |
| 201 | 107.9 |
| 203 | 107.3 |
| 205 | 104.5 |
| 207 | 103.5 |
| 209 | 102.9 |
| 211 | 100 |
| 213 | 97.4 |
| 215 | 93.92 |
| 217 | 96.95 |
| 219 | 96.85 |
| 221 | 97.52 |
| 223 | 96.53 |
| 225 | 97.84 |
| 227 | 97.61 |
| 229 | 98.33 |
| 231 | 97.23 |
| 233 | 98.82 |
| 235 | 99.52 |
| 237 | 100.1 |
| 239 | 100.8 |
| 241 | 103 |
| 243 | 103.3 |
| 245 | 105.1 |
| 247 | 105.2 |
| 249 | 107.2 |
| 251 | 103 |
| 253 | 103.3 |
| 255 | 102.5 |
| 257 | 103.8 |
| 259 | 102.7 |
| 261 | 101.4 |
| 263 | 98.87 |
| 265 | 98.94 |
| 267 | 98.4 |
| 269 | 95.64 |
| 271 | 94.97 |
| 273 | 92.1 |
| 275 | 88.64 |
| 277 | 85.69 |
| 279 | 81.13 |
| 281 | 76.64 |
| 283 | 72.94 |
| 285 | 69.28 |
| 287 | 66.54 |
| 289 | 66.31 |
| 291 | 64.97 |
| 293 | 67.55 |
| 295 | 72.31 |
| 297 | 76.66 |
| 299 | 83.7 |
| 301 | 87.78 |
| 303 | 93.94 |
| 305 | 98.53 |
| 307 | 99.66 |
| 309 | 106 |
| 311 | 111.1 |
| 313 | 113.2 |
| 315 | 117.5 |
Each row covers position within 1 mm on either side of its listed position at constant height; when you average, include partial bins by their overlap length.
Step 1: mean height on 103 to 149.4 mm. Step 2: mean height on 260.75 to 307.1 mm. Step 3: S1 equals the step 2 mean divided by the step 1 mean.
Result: 0.74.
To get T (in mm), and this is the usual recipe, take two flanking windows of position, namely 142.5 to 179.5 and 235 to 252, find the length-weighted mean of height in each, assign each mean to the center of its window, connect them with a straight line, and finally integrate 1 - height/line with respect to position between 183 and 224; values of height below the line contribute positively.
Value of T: 2.1 mm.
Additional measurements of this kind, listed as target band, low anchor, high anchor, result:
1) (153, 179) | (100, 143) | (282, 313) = -1.9 mm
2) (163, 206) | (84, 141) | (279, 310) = -4.3 mm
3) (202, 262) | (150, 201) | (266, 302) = -4.3 mm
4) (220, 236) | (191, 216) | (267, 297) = -0.4 mm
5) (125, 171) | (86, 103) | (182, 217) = -3.8 mm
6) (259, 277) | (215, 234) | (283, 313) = -1.3 mm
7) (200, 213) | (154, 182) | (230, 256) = 0.4 mm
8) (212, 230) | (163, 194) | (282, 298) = -0.5 mm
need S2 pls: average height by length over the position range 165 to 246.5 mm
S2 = 104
